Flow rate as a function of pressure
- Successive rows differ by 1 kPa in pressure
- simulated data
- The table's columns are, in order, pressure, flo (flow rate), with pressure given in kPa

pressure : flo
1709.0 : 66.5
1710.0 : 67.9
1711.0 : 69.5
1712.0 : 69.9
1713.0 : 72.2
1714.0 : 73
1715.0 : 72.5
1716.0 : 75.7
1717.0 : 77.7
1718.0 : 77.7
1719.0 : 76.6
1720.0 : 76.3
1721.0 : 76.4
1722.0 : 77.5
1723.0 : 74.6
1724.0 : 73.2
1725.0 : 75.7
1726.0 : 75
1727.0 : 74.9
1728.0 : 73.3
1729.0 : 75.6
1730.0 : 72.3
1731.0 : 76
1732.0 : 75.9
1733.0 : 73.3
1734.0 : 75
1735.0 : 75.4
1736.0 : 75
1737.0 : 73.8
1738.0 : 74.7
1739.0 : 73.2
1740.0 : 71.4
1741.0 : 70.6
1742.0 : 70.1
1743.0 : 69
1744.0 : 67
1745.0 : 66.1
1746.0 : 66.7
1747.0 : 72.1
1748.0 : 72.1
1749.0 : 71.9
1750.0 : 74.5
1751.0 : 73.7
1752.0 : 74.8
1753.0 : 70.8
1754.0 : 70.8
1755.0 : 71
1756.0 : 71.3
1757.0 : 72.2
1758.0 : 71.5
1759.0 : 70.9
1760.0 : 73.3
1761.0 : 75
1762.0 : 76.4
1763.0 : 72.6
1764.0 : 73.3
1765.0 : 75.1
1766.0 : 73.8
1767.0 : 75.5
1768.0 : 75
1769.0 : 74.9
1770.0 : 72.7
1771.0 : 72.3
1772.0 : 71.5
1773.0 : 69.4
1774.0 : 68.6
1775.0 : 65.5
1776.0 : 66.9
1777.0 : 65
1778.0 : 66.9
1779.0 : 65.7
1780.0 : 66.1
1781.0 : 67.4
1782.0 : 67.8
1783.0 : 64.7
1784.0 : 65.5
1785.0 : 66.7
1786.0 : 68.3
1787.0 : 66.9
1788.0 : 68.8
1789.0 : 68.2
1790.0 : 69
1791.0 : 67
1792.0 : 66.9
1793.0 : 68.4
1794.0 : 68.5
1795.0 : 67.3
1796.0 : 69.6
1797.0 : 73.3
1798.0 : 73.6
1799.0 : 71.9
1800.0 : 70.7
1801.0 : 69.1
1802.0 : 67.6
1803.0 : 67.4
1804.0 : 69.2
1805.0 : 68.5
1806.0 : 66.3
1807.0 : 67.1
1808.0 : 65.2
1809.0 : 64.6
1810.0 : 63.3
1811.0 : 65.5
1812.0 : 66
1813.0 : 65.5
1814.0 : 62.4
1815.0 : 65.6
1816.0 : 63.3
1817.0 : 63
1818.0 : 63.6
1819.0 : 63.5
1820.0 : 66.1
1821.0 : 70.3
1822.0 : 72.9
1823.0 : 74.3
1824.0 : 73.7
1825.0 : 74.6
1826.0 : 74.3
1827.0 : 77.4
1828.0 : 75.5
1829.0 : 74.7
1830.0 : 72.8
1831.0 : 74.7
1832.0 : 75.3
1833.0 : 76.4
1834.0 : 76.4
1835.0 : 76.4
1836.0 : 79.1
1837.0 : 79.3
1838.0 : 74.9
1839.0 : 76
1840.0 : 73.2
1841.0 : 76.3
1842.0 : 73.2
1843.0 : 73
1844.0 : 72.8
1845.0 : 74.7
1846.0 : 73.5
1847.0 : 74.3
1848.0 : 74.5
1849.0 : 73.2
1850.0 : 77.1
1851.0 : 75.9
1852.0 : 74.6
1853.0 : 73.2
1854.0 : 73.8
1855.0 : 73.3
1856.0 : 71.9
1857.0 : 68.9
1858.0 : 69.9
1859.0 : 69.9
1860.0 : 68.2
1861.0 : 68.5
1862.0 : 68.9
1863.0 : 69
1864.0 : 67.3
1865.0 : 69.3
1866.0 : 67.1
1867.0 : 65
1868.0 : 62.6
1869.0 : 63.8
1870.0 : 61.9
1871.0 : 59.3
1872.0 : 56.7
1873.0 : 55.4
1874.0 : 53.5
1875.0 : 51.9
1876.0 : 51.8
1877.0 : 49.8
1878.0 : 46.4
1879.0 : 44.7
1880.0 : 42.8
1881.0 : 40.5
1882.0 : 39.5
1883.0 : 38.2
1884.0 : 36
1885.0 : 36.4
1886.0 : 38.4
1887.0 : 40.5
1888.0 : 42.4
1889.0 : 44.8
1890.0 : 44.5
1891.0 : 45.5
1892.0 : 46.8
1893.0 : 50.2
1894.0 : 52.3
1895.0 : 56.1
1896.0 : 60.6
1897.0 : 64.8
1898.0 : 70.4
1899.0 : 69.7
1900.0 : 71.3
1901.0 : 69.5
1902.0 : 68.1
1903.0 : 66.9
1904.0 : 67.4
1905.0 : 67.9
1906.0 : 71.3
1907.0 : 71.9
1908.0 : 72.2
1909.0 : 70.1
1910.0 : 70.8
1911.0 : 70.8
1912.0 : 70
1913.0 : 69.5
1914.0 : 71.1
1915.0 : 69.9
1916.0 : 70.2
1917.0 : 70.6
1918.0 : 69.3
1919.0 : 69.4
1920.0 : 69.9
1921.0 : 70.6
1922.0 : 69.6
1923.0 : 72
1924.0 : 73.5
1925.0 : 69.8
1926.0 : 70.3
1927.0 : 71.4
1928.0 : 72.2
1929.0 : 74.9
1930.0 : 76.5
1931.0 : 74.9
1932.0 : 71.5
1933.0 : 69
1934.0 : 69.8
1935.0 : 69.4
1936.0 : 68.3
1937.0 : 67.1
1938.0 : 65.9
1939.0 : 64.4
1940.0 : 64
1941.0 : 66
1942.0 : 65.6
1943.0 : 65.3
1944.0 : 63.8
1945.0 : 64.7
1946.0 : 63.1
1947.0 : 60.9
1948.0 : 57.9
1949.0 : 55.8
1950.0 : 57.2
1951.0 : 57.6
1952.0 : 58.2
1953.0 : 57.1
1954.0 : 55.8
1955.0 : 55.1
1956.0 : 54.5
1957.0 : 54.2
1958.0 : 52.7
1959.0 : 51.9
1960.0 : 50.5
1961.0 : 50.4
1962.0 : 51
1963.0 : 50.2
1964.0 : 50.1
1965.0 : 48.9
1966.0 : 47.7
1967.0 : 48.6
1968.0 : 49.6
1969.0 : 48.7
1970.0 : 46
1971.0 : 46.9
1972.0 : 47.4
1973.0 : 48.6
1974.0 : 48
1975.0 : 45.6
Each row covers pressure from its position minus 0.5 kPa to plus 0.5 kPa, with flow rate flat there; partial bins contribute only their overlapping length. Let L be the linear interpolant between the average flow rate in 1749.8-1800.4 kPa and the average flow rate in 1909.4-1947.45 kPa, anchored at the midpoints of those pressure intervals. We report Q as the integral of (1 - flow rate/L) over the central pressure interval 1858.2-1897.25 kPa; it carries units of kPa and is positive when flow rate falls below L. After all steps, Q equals 8.9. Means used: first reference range 70.3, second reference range 69.1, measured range 53.7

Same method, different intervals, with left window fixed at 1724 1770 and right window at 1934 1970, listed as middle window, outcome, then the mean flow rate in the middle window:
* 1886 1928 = -2.58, 64.5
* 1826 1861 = -4.52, 74.2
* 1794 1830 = -0.42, 68.8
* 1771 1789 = 0.80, 67.3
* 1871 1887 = 4.39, 45.7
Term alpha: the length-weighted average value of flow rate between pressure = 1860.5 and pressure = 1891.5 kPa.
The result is 52.3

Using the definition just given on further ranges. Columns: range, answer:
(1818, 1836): 73.4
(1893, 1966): 64.6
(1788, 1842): 70.3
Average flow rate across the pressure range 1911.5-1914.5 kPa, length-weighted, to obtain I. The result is 70.2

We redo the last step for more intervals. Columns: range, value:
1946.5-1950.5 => 58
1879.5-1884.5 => 39.4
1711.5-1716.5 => 72.7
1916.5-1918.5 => 69.9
